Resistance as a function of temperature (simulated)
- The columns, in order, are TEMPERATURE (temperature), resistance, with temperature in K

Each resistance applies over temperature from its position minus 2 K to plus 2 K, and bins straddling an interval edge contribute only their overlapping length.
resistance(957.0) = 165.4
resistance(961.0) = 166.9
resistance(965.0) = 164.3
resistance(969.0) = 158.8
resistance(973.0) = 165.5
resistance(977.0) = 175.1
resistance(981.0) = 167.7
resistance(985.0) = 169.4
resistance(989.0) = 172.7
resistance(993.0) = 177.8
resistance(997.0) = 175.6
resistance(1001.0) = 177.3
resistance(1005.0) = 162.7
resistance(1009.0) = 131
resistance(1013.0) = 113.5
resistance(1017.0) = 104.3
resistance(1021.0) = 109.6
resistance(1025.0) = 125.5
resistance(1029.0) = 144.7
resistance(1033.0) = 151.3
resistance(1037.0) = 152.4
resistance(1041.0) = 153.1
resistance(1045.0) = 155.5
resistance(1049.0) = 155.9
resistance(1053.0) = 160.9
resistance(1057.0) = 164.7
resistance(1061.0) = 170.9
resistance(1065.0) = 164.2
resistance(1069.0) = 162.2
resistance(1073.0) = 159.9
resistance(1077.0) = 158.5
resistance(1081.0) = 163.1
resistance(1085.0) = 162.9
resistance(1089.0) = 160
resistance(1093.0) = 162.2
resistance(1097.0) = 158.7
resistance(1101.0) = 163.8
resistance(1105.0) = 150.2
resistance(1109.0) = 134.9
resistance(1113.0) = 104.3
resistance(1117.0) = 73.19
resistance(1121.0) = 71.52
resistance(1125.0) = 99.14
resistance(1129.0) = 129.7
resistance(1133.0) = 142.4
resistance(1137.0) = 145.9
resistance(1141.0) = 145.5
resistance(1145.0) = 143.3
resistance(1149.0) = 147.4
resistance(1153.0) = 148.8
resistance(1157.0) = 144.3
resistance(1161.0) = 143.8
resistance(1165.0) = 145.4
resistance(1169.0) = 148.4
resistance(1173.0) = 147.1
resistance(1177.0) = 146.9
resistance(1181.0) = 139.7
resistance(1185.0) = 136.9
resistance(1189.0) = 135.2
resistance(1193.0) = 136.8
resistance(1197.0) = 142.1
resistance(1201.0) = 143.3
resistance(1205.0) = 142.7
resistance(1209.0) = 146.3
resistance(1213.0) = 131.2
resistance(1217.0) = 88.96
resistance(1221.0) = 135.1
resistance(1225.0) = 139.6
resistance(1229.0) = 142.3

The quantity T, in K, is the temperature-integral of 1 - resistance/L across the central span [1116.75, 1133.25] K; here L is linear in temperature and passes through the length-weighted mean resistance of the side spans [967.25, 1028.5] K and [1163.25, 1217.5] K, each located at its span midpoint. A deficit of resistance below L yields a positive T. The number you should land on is 4.75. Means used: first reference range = 152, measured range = 102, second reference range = 139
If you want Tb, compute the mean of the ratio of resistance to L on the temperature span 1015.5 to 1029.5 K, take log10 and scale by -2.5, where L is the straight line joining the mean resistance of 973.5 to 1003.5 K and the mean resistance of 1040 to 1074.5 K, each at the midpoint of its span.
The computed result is 0.37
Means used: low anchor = 173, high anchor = 161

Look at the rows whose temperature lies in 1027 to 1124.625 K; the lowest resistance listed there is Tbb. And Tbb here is 71.52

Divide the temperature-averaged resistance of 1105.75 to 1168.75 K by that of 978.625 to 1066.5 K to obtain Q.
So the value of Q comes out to 0.84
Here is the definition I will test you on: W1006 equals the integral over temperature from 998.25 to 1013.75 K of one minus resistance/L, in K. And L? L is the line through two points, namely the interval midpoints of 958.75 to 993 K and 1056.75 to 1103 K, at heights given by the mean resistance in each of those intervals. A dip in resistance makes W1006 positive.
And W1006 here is 1.5 K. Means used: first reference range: 168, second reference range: 163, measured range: 150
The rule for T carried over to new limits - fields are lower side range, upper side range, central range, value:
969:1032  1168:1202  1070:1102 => -3.06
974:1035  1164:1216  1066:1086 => -1.98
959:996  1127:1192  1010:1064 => 5.63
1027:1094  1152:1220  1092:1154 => 7.15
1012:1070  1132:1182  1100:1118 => 2.44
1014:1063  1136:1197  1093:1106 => -1.30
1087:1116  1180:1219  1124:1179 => -1.03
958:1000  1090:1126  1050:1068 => -2.79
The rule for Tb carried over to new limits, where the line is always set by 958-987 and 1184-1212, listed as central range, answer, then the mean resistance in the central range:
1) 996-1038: 0.159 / 140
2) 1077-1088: -0.055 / 162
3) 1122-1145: 0.132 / 131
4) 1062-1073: -0.052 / 163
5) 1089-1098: -0.055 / 161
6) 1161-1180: -0.021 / 146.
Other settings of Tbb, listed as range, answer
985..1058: 104.3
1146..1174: 143.8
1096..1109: 134.9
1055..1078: 158.5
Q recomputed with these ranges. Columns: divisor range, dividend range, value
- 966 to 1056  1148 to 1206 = 0.94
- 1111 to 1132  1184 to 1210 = 1.44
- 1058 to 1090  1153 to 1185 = 0.89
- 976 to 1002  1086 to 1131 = 0.74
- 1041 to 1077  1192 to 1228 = 0.83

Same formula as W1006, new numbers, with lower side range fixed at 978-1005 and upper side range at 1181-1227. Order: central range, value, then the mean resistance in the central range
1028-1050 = 1.58 K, 152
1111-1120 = 3.81 K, 86.8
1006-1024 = 5.41 K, 118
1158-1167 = -0.16 K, 145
